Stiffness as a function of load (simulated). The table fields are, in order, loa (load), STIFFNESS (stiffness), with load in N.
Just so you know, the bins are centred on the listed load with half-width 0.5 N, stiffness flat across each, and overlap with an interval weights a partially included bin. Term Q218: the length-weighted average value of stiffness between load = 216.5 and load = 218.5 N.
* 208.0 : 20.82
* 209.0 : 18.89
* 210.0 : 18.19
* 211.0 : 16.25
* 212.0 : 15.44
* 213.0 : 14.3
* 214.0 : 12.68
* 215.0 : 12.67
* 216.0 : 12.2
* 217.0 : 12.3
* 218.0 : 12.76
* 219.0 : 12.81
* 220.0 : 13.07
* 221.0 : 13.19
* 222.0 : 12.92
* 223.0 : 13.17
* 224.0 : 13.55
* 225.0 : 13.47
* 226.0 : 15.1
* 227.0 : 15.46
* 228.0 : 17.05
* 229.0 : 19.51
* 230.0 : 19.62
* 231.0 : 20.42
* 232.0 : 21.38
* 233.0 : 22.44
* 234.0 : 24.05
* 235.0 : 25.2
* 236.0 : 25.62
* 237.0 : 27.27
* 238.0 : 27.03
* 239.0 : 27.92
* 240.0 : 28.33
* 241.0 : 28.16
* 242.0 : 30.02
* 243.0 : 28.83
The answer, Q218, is 12.5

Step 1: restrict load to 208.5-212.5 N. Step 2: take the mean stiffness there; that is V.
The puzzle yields 17.2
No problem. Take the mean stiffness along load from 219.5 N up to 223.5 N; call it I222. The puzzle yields 13.1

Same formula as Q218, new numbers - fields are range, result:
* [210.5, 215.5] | 14.3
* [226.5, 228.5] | 16.3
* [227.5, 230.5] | 18.7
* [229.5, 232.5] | 20.5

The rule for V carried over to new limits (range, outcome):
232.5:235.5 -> 23.9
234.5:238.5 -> 26.3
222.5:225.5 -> 13.4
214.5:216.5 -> 12.4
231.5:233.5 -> 21.9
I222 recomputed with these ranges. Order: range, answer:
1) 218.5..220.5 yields 12.9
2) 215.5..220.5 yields 12.6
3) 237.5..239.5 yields 27.5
